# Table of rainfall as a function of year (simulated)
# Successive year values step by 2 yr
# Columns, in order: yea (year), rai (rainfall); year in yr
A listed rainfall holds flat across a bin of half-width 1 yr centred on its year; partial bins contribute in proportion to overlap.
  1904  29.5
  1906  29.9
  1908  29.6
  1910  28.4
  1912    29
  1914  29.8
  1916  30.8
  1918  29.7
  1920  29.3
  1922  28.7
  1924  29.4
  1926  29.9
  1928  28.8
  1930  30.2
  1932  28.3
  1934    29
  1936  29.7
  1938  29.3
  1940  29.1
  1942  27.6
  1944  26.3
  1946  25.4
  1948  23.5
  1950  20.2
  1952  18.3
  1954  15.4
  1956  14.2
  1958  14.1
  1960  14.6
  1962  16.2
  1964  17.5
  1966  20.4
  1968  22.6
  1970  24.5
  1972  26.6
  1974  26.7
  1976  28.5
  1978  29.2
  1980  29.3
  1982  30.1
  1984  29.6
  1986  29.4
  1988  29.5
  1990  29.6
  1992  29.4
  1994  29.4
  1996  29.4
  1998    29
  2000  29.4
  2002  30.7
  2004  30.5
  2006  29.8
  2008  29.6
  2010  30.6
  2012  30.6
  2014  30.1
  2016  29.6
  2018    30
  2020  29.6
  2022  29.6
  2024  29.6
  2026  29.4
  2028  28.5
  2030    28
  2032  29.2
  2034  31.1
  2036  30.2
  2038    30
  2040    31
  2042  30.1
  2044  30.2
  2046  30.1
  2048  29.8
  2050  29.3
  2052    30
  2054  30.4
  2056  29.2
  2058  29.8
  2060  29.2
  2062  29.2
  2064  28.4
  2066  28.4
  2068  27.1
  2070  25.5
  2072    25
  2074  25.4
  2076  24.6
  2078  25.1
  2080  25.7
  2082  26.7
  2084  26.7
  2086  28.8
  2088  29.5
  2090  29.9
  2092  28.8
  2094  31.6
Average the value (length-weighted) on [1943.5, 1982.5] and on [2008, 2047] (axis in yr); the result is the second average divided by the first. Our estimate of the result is 1.36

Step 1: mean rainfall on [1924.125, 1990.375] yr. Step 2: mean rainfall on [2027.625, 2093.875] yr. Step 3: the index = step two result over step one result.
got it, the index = 1.1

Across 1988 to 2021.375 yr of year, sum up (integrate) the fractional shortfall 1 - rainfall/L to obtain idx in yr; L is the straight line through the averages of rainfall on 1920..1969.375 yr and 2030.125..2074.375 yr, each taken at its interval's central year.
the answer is -3.9 yr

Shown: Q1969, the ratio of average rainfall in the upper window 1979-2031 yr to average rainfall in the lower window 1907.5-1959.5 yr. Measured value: 1.1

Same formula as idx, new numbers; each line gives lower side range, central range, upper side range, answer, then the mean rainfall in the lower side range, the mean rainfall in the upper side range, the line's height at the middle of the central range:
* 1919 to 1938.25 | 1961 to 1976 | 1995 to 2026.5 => 3.6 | 29.3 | 29.9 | 29.5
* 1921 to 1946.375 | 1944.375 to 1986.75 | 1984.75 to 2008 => 9.4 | 28.7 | 29.6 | 29.2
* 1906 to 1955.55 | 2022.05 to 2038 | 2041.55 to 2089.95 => -0.9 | 27.2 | 28.1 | 27.9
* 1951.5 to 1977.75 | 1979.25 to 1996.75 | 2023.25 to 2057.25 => -4.8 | 20.3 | 29.8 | 23.2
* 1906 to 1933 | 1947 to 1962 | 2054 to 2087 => 6.1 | 29.4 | 27.3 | 28.9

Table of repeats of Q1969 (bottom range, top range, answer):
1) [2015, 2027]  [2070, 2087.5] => 0.88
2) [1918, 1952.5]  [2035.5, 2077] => 1.05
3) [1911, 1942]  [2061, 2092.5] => 0.93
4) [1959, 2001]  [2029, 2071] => 1.12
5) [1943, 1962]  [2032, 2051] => 1.59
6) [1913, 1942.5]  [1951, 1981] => 0.72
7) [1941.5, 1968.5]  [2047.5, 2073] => 1.46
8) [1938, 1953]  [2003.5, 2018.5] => 1.22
